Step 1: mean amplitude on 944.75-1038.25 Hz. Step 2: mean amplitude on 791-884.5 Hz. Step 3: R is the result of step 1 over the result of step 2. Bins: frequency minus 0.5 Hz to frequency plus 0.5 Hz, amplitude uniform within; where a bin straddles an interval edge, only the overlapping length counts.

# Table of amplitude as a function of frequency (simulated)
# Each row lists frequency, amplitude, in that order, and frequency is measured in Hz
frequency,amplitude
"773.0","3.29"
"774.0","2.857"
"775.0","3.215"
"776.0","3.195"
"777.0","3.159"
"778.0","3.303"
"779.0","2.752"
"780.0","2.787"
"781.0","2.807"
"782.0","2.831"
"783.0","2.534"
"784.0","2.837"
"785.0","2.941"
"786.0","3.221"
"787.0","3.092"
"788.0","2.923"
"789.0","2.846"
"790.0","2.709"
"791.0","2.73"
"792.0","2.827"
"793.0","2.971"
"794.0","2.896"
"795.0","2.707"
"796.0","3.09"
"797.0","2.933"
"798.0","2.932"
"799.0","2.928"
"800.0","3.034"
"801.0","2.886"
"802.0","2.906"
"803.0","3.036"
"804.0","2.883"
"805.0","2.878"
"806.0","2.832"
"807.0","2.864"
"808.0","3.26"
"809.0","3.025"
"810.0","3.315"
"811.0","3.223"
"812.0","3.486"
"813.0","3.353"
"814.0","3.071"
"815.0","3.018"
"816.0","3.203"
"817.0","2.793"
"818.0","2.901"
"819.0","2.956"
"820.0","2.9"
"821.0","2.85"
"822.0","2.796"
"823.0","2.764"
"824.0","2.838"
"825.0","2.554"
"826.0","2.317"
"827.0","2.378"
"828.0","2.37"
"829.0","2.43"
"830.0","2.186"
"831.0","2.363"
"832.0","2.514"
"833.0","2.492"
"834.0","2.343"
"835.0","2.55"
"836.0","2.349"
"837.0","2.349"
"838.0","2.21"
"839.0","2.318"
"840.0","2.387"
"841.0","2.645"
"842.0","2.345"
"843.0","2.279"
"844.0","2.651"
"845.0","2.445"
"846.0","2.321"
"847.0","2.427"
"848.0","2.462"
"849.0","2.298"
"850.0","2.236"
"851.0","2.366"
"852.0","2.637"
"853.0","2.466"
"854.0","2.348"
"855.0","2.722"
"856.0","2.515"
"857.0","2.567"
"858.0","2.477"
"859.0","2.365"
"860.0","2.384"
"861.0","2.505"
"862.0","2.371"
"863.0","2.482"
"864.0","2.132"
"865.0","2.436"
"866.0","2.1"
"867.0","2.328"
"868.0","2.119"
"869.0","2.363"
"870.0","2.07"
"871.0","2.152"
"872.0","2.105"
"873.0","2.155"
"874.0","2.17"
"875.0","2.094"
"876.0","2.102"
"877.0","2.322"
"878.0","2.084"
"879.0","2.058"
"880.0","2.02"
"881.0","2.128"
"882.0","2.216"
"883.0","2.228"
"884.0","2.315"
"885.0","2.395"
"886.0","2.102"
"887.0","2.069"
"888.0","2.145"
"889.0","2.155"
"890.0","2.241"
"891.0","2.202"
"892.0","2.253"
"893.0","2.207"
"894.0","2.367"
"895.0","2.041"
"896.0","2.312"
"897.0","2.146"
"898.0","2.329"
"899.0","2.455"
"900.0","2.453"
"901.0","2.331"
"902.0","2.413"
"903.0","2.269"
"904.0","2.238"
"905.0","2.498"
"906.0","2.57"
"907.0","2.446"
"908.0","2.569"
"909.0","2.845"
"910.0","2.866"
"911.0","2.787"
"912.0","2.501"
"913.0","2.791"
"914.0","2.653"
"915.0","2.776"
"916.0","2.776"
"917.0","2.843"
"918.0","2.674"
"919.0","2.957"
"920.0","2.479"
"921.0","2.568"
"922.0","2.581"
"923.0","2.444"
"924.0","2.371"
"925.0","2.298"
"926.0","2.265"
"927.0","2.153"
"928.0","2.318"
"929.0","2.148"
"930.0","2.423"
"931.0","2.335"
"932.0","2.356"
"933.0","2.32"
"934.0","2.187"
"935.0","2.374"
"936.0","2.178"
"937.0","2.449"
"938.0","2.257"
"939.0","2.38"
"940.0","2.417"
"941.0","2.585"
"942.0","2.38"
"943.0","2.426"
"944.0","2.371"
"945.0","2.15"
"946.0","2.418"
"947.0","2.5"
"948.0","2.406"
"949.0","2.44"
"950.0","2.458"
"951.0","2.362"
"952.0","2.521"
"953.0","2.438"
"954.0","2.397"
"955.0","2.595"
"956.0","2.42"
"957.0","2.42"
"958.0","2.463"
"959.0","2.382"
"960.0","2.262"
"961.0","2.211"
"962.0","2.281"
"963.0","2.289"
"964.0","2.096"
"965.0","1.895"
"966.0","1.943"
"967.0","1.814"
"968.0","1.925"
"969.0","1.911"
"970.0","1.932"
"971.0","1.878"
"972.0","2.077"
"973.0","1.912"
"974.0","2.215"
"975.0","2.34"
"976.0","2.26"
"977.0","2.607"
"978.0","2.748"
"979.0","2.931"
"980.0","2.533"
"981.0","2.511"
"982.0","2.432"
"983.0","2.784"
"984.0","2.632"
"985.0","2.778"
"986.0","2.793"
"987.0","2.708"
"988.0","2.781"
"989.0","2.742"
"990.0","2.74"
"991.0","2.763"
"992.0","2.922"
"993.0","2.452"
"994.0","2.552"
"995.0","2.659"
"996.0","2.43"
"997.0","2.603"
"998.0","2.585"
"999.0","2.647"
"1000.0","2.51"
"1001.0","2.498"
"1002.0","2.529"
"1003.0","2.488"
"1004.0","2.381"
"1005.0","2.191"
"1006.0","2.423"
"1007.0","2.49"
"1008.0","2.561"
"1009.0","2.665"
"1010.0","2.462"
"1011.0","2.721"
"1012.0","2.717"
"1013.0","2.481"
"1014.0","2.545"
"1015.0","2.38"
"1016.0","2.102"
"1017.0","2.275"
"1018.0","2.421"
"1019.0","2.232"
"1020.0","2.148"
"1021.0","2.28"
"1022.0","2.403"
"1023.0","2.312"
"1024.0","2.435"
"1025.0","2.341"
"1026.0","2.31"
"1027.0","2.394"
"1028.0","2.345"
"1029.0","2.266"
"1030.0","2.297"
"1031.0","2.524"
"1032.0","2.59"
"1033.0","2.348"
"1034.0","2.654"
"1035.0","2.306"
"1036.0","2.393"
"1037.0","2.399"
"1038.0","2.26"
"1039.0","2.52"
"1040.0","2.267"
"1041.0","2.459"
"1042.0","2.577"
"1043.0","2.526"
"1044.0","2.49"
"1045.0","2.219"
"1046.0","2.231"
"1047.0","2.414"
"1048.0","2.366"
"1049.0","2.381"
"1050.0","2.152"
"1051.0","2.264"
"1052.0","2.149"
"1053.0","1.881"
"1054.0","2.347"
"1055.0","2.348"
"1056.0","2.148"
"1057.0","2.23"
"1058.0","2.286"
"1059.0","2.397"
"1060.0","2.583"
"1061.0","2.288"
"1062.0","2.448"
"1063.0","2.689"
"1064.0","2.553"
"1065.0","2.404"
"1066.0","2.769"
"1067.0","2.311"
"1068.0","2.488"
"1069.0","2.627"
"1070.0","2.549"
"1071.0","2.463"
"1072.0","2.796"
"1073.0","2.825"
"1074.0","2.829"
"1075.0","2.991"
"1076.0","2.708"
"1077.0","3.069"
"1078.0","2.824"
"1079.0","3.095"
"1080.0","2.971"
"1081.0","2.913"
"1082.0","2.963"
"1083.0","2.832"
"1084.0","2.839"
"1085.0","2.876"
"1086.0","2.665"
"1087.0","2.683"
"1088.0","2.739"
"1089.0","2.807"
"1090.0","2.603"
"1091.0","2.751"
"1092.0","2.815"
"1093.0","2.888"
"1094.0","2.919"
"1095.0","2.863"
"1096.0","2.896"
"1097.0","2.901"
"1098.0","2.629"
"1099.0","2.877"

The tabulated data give 0.9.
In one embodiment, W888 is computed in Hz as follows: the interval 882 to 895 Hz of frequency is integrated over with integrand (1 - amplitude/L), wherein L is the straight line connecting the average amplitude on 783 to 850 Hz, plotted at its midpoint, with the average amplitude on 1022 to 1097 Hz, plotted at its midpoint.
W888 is 2.3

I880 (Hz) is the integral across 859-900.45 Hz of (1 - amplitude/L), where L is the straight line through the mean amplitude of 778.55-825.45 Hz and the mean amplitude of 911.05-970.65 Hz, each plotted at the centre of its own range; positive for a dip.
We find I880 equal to 6.2 Hz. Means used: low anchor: 2.94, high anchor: 2.37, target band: 2.23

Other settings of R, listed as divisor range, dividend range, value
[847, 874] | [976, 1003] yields 1.12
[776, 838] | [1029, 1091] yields 0.89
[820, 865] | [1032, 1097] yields 1.05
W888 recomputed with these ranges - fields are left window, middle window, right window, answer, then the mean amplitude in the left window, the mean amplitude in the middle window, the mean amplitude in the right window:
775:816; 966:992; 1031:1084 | 2.18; 2.98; 2.43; 2.51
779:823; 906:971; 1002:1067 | 5.63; 2.95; 2.4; 2.39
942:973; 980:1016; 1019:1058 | -4.46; 2.25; 2.58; 2.34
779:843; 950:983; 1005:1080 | 3.49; 2.78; 2.29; 2.45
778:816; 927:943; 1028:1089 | 2.31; 2.96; 2.34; 2.53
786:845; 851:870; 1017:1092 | 2.27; 2.77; 2.4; 2.5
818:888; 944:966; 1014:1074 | 0.38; 2.38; 2.34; 2.39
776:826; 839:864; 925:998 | 2.99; 2.94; 2.44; 2.39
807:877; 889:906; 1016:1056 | 1.20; 2.53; 2.3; 2.34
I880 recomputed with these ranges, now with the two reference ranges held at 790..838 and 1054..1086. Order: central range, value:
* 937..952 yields 1.77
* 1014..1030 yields 2.14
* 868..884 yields 3.54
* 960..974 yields 3.52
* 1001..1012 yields 0.75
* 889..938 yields 5.53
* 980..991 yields 0.05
